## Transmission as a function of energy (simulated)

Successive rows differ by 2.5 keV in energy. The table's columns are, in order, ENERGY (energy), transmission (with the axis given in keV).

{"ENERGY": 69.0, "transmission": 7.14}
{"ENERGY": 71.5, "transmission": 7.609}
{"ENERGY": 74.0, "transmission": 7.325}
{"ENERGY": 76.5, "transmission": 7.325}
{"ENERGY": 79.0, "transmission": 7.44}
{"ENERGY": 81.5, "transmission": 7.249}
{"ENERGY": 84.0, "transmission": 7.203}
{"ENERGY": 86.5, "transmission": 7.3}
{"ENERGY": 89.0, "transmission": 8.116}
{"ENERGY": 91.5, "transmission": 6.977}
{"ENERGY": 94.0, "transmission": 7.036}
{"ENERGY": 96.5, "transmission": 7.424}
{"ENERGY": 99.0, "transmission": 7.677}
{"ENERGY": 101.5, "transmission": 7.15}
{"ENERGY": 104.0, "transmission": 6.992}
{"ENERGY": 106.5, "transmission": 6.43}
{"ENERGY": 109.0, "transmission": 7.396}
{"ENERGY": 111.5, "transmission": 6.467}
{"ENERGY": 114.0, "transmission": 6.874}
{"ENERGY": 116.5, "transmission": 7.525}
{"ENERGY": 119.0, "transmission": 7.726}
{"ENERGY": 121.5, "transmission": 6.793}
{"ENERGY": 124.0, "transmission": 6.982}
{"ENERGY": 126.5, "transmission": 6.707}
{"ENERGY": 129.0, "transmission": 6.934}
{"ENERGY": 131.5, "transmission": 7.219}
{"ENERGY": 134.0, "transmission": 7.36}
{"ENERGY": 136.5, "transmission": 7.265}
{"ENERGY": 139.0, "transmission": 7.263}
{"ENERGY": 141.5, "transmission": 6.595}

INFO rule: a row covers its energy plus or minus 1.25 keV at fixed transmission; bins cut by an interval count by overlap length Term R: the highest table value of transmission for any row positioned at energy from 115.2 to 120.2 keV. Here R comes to 7.726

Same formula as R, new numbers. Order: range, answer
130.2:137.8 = 7.36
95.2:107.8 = 7.677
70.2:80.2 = 7.609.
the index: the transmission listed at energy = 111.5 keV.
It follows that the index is 6.467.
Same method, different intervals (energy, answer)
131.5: 7.219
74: 7.325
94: 7.036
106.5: 6.43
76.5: 7.325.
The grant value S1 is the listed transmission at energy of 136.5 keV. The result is 7.265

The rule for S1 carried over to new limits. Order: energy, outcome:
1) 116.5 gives 7.525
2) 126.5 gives 6.707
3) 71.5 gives 7.609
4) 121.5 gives 6.793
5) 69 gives 7.14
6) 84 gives 7.203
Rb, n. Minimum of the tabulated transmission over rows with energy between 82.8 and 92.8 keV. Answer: 6.977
